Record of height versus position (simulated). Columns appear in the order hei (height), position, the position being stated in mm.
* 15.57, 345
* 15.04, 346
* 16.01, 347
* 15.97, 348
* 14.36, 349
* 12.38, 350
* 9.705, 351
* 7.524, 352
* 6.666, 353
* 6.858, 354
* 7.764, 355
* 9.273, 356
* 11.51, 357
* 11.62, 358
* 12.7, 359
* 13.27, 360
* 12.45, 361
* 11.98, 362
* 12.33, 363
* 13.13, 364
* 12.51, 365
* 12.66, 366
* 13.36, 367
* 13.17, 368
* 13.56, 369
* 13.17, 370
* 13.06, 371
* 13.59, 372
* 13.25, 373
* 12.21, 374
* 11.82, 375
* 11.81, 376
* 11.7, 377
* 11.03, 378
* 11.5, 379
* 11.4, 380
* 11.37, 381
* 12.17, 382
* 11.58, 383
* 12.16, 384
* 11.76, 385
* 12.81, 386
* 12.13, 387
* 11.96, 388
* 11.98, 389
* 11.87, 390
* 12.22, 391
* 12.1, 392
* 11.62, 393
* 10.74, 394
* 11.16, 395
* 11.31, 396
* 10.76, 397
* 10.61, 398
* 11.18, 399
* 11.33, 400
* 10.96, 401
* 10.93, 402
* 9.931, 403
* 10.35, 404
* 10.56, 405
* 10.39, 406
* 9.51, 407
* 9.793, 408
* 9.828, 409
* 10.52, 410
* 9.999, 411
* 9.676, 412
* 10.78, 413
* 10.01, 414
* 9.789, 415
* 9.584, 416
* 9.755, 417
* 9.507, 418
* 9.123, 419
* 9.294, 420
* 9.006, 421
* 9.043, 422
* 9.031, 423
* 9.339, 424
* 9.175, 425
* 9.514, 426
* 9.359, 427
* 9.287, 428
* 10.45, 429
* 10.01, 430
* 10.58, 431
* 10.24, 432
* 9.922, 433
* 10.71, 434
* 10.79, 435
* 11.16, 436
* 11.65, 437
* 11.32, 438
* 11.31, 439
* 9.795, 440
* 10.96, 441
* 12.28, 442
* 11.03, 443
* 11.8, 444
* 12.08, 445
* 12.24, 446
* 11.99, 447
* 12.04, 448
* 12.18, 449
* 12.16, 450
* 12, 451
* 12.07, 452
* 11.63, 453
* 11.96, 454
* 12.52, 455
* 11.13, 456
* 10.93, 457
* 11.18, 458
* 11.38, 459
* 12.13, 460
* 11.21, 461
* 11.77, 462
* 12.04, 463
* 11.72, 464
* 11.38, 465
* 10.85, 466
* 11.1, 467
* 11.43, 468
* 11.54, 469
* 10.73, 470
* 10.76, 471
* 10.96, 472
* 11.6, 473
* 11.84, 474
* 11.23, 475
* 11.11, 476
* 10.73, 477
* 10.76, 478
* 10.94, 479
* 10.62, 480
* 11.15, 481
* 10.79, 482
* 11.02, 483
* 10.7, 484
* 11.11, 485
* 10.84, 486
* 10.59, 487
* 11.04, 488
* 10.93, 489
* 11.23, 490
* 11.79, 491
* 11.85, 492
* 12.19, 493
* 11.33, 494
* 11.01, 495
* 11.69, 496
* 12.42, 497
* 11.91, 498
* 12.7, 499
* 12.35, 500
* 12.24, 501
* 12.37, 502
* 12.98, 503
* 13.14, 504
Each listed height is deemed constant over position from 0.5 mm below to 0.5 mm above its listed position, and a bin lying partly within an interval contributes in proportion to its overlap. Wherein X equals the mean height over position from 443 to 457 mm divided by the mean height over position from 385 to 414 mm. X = 1.1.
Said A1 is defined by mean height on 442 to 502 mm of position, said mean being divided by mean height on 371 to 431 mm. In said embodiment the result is 1.07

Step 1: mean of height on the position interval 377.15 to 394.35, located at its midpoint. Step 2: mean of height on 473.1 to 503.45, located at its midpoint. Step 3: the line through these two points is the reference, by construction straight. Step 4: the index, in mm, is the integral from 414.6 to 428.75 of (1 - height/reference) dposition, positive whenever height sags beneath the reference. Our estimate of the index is 2.8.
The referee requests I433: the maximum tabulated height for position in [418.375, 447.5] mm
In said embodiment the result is 12.28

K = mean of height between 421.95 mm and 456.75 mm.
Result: 11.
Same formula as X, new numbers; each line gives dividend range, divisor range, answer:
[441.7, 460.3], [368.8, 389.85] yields 0.97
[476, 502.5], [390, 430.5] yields 1.12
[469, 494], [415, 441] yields 1.11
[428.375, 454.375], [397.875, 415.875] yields 1.10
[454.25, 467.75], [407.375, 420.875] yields 1.17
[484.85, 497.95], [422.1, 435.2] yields 1.16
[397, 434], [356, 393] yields 0.81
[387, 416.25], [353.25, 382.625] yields 0.91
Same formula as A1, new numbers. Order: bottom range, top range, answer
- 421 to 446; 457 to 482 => 1.07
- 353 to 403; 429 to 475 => 0.97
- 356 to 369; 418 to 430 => 0.75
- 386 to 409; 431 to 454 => 1.03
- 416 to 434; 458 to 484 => 1.17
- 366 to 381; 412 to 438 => 0.80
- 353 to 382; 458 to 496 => 0.95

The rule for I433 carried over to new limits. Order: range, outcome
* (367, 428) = 13.59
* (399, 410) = 11.33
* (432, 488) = 12.52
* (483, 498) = 12.42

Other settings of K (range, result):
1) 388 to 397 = 11.6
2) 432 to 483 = 11.4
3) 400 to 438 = 10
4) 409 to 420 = 9.85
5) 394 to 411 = 10.6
